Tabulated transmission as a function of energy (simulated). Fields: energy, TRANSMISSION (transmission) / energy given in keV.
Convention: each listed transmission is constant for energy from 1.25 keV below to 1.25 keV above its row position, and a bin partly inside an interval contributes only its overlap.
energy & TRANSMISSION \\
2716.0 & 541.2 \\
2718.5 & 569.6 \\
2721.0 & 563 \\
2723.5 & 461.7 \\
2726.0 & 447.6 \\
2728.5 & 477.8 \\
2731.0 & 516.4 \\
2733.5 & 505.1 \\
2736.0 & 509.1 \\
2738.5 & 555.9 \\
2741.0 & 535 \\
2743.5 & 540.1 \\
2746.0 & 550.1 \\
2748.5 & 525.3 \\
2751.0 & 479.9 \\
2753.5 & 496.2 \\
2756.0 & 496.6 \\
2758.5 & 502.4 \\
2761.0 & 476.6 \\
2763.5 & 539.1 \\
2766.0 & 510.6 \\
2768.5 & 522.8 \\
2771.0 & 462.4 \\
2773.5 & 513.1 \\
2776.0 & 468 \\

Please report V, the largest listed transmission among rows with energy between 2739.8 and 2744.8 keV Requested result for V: 540.1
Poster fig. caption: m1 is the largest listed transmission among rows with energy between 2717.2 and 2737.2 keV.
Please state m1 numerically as 569.6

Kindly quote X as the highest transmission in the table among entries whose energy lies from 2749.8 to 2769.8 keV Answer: 539.1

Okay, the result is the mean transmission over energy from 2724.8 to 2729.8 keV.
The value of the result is 463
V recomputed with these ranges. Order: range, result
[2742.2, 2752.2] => 550.1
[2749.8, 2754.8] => 496.2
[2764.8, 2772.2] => 522.8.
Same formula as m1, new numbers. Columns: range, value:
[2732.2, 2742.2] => 555.9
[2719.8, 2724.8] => 563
